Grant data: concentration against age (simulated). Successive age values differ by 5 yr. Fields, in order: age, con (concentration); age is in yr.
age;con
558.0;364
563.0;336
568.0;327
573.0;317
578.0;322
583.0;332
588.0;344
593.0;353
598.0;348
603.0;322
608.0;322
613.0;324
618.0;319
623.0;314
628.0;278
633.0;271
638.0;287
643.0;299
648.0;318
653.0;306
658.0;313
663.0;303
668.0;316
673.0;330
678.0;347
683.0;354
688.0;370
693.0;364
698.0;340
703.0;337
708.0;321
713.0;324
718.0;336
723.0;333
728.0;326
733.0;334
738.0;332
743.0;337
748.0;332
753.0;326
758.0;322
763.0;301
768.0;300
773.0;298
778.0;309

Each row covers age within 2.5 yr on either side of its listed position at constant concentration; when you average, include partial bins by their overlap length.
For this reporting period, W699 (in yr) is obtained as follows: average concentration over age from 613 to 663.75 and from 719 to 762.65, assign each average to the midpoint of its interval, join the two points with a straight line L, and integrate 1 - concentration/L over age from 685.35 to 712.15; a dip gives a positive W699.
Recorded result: -2.3 yr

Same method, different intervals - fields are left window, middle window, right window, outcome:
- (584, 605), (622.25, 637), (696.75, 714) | 2.34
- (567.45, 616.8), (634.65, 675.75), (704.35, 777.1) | 2.39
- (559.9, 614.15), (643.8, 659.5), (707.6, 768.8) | 0.88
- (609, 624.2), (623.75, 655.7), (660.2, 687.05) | 2.99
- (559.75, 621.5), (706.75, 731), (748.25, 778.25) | -0.95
